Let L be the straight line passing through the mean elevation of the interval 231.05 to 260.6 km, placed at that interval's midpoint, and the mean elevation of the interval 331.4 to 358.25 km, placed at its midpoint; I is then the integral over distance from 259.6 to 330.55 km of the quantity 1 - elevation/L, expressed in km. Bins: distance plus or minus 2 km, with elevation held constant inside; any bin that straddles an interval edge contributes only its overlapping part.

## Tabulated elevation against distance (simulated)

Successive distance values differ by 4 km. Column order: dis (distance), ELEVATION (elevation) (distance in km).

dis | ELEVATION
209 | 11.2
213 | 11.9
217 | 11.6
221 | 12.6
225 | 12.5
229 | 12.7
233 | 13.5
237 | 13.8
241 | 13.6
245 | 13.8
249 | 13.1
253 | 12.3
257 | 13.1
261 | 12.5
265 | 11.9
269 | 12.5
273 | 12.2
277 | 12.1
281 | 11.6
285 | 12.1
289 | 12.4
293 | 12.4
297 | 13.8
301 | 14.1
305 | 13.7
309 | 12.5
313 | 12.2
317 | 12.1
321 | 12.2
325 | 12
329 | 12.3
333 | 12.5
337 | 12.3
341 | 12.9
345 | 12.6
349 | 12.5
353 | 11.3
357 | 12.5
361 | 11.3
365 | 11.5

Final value 1.9 km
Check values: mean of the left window 13.3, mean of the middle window 12.5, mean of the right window 12.4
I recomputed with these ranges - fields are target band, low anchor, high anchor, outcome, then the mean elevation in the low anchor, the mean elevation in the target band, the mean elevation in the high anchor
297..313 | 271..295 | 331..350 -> -1.34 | 12.1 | 13.3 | 12.6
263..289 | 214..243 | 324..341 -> 1.12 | 12.9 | 12.1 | 12.4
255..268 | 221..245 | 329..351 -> 0.53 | 13.2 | 12.5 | 12.5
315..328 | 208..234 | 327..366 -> 0.10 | 12.3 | 12.1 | 12.2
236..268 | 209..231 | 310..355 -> -2.04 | 12.2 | 13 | 12.3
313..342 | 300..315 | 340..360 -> 0.89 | 13.1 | 12.3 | 12.3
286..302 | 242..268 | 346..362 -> -0.73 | 12.8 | 13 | 12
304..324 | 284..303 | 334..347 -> 0.58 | 13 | 12.5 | 12.6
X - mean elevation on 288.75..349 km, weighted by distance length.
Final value 12.7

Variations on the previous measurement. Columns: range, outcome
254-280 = 12.4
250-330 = 12.5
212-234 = 12.4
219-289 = 12.7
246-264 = 12.8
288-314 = 13.1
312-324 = 12.2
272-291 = 12.1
